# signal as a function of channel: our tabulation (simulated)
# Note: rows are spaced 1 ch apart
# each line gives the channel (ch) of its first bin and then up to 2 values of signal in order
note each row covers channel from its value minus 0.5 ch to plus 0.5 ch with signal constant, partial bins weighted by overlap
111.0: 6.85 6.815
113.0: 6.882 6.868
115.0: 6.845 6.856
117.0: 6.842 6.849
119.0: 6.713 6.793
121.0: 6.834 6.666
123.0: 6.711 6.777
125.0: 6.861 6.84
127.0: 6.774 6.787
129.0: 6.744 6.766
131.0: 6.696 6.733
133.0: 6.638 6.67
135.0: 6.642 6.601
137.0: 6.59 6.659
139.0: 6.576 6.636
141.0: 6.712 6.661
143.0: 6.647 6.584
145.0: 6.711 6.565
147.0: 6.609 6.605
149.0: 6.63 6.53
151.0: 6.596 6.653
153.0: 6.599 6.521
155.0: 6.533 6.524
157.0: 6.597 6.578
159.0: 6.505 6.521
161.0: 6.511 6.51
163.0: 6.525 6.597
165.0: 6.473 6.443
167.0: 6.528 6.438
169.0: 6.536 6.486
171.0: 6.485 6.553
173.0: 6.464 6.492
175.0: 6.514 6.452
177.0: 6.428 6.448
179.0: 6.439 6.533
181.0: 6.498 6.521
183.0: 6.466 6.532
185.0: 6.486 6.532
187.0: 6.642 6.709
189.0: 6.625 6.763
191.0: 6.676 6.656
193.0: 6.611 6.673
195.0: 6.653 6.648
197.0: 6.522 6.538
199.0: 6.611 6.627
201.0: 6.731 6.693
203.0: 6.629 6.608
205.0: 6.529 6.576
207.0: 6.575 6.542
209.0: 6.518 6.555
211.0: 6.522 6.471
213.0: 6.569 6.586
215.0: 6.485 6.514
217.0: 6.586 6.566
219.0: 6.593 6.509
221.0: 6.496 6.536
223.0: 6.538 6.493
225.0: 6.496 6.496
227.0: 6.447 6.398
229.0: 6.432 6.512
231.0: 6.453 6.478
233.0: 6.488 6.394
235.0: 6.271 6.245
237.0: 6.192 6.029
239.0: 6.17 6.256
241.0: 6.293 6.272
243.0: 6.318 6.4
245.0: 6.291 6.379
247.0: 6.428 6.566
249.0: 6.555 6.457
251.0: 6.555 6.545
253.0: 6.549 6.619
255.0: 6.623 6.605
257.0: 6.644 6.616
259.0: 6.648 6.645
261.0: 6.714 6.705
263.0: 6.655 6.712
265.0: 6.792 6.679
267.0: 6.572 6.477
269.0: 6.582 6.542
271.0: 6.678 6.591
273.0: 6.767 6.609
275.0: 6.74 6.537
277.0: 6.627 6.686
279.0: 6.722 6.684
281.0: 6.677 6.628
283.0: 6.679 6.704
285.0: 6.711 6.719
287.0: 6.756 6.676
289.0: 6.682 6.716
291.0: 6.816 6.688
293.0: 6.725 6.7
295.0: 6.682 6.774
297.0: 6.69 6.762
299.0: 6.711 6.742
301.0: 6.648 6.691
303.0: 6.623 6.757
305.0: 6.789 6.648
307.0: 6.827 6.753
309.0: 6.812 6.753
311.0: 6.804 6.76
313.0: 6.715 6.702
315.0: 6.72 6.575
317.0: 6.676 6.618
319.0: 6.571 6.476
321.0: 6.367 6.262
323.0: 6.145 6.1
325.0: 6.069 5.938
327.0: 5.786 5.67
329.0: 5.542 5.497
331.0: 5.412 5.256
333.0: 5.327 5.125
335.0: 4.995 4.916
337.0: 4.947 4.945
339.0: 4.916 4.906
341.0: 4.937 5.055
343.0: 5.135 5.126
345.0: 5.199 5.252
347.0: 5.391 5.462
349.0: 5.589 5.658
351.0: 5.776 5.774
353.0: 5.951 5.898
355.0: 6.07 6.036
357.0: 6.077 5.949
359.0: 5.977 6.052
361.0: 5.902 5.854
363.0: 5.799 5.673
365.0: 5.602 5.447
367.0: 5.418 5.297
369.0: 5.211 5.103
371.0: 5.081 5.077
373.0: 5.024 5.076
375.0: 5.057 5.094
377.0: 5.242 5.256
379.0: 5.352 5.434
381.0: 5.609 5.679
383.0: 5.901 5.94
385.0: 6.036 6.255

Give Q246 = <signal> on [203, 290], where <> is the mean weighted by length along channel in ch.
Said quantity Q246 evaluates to 6.54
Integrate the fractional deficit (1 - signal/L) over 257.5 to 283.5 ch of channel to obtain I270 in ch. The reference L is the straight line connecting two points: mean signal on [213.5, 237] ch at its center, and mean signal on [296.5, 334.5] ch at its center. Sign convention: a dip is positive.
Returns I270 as -0.98 ch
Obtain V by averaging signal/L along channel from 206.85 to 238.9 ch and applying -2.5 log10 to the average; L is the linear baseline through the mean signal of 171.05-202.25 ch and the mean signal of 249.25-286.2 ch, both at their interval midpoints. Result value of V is 0.02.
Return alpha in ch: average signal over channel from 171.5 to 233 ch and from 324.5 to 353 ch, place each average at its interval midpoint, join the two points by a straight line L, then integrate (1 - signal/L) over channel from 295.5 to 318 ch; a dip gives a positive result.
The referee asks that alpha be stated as -4.3 ch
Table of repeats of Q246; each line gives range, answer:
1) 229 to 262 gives 6.45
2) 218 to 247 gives 6.39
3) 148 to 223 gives 6.55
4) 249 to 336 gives 6.49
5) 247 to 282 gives 6.63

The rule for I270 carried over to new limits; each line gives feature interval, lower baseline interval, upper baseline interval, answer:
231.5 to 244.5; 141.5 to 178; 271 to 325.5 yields 0.6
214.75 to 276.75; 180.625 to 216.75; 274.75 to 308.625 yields 1.3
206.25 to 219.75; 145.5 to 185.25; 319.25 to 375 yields -0.6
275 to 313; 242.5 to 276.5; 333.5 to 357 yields -3.9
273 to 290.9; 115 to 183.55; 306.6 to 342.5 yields -1.7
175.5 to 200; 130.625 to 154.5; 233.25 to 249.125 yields -0.3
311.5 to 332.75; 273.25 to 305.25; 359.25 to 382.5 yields 0.0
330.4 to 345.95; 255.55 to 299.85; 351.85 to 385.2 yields 2.2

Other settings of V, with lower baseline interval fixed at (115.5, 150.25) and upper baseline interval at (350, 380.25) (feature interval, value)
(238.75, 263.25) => -0.07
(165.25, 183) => 0.00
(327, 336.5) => 0.08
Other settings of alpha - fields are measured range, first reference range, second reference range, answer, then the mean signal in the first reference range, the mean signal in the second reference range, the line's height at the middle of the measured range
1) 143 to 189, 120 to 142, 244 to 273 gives 1.0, 6.71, 6.59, 6.68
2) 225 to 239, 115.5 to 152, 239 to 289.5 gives 0.5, 6.7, 6.59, 6.61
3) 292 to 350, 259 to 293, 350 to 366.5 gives 1.7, 6.67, 5.86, 6.23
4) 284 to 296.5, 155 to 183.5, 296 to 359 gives -1.2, 6.5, 5.99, 6.11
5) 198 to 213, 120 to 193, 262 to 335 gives 0.0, 6.6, 6.5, 6.56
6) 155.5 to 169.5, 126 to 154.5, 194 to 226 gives 0.2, 6.65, 6.57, 6.62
